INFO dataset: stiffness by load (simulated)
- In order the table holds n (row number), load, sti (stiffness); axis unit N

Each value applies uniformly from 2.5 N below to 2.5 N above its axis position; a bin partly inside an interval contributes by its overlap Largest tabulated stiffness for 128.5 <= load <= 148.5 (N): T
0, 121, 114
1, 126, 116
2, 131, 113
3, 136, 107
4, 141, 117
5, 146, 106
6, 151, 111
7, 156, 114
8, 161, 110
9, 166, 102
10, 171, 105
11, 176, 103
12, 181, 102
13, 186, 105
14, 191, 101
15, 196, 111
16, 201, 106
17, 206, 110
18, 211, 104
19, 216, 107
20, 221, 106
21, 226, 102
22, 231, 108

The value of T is 117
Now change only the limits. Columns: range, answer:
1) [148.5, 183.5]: 114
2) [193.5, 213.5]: 111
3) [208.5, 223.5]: 107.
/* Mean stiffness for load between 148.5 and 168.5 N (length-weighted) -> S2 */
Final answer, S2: 109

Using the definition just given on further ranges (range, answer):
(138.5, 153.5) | 111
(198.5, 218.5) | 107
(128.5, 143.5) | 112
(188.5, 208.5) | 107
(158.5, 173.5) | 106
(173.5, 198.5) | 104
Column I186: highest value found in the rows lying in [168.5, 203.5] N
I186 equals 111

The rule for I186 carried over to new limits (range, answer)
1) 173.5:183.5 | 103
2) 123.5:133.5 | 116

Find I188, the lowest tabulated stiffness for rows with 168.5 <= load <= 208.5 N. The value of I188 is 101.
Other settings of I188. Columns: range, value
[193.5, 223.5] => 104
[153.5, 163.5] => 110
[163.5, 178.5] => 102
